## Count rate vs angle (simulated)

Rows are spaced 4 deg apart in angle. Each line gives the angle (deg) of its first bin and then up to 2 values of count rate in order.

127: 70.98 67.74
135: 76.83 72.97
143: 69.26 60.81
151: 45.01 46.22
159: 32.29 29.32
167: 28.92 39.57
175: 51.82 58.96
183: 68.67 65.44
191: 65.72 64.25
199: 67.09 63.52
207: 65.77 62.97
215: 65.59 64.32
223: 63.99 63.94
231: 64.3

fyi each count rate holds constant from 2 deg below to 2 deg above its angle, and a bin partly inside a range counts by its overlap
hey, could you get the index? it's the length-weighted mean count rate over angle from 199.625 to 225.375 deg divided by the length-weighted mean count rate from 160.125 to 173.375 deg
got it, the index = 1.95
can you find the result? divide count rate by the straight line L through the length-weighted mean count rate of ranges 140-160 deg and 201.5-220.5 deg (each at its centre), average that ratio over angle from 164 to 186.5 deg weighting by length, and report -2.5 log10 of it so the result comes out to 0.17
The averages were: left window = 52.8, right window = 64.5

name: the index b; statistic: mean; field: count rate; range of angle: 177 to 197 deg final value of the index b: 64.6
